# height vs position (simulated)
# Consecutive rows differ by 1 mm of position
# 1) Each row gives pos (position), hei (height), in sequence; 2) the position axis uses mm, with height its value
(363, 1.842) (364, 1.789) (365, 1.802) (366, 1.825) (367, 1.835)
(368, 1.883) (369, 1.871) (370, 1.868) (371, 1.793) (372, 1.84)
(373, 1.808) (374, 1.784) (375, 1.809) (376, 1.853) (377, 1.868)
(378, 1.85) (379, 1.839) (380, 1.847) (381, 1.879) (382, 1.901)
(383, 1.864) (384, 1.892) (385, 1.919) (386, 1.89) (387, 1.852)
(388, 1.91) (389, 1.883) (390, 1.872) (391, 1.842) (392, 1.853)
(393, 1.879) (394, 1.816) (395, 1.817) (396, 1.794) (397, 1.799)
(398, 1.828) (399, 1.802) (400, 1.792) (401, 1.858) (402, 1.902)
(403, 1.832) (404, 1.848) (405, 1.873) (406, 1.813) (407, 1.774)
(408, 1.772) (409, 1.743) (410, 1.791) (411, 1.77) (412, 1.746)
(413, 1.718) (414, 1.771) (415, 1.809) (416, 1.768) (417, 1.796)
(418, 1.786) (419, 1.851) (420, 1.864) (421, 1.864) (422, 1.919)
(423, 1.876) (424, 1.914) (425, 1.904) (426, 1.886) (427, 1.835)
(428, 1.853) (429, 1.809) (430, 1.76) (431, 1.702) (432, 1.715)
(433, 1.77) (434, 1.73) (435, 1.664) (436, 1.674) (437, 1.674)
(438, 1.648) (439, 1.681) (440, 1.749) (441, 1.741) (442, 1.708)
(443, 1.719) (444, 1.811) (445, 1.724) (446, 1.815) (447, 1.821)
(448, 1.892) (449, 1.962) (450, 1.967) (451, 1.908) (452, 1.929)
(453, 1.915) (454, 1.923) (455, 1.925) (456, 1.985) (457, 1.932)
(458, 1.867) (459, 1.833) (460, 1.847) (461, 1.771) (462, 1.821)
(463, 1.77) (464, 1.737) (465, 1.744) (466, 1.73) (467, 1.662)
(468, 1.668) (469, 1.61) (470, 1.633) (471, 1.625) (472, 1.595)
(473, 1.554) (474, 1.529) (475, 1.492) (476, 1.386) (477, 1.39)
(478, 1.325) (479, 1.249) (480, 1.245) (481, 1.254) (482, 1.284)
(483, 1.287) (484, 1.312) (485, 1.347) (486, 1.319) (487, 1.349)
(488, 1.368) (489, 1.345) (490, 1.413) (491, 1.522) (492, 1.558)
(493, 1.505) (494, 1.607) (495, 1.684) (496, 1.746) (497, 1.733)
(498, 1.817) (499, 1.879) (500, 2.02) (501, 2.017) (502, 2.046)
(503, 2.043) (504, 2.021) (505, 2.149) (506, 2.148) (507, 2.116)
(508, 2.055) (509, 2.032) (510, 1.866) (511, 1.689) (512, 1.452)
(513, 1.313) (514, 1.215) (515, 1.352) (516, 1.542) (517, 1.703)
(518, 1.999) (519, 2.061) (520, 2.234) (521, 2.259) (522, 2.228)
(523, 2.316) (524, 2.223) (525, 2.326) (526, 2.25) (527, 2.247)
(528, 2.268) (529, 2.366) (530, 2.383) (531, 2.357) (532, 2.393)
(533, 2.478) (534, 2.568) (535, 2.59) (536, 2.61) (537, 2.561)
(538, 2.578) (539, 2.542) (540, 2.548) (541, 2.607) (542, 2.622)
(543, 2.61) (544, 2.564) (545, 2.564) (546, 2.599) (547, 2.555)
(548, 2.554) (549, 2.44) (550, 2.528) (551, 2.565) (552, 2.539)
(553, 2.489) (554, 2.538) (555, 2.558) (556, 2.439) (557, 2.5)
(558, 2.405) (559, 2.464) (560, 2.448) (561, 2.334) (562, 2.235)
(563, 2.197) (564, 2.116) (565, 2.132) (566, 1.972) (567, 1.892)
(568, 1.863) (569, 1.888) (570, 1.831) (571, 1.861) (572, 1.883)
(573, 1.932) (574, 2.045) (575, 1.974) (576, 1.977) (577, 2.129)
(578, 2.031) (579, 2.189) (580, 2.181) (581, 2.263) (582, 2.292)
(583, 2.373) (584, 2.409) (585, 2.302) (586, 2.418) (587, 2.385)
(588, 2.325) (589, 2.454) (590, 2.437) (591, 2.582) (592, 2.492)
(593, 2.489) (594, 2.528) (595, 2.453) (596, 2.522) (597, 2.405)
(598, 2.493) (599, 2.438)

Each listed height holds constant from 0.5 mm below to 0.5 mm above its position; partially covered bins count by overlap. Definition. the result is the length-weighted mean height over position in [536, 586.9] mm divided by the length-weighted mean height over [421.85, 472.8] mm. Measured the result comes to 1.3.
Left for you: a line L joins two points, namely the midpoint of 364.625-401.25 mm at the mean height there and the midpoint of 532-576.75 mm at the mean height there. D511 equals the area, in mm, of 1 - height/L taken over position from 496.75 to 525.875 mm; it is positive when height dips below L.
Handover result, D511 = 3.78 mm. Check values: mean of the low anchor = 1.85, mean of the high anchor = 2.34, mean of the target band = 1.93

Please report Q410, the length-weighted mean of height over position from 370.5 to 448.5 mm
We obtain 1.81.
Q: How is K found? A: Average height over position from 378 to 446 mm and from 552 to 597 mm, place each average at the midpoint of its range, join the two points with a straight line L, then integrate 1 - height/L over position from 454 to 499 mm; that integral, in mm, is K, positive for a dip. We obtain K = 9.1 mm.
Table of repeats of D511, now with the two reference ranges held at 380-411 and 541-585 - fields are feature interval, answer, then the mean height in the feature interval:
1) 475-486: 4.0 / 1.32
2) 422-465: 3.4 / 1.81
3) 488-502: 2.8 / 1.68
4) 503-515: 1.8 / 1.81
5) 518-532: -0.5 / 2.27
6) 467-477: 2.4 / 1.56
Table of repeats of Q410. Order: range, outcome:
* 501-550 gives 2.21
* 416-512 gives 1.73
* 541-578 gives 2.29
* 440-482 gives 1.7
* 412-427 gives 1.83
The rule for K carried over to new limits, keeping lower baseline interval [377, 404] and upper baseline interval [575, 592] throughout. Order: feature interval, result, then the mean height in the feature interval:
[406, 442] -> 2.79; 1.78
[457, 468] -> 1.30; 1.78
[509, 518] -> 2.37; 1.57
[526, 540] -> -1.76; 2.45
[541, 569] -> -2.08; 2.39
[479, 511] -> 6.44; 1.67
